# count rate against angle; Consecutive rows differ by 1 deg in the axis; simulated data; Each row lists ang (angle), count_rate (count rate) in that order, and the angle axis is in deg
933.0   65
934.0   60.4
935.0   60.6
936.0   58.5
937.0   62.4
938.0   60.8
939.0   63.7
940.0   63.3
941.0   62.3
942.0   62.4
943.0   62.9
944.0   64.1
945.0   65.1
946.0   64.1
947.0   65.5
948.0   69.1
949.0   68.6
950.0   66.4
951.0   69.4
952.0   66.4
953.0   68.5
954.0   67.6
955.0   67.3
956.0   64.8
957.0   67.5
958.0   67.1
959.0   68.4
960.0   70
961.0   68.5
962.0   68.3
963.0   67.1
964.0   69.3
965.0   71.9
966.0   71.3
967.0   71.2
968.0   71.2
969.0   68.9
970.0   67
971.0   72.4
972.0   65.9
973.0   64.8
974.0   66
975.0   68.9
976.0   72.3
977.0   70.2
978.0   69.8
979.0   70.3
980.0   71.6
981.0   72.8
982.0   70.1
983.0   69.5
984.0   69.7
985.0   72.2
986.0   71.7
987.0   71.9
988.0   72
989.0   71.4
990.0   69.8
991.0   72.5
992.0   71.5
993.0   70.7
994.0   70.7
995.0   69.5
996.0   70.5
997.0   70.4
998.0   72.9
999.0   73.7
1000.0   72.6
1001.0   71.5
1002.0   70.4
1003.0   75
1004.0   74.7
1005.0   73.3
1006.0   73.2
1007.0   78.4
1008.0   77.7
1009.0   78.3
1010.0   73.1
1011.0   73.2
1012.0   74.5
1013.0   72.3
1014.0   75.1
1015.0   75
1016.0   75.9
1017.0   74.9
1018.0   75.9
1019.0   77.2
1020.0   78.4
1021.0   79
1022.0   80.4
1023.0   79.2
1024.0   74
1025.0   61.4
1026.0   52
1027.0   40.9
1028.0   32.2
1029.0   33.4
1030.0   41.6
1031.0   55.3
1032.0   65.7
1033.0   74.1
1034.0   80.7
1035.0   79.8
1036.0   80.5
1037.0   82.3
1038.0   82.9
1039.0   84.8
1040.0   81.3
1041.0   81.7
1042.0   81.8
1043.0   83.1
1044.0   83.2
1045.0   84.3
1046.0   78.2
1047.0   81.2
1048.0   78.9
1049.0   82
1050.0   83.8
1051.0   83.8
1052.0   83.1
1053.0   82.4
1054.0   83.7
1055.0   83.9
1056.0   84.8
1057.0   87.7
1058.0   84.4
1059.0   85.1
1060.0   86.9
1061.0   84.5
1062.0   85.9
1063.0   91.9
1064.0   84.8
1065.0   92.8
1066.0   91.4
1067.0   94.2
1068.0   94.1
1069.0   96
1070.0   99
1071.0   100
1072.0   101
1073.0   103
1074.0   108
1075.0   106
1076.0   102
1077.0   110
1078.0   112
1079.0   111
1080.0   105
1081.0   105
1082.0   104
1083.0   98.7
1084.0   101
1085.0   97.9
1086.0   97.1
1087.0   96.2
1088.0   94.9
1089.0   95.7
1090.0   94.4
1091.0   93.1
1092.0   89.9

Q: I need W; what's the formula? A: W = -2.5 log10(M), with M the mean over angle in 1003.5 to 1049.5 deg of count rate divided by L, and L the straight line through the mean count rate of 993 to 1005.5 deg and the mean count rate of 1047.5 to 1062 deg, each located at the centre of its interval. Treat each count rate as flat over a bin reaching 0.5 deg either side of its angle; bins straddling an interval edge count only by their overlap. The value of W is 0.07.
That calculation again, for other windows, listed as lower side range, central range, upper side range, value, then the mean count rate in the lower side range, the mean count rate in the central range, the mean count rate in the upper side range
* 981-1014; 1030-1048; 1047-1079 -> 0.09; 72.5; 77.8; 92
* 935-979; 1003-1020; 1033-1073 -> 0.04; 67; 75.3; 86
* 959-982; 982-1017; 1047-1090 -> 0.06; 69.5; 72.8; 94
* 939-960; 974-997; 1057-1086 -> 0.07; 66.1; 70.8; 97.5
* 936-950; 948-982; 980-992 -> -0.02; 64.1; 68.9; 71.3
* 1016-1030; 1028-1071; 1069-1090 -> 0.01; 64.1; 81.1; 102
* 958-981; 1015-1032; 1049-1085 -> 0.29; 69.4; 63.6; 94.5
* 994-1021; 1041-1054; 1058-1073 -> 0.06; 74.2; 82.2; 92.1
